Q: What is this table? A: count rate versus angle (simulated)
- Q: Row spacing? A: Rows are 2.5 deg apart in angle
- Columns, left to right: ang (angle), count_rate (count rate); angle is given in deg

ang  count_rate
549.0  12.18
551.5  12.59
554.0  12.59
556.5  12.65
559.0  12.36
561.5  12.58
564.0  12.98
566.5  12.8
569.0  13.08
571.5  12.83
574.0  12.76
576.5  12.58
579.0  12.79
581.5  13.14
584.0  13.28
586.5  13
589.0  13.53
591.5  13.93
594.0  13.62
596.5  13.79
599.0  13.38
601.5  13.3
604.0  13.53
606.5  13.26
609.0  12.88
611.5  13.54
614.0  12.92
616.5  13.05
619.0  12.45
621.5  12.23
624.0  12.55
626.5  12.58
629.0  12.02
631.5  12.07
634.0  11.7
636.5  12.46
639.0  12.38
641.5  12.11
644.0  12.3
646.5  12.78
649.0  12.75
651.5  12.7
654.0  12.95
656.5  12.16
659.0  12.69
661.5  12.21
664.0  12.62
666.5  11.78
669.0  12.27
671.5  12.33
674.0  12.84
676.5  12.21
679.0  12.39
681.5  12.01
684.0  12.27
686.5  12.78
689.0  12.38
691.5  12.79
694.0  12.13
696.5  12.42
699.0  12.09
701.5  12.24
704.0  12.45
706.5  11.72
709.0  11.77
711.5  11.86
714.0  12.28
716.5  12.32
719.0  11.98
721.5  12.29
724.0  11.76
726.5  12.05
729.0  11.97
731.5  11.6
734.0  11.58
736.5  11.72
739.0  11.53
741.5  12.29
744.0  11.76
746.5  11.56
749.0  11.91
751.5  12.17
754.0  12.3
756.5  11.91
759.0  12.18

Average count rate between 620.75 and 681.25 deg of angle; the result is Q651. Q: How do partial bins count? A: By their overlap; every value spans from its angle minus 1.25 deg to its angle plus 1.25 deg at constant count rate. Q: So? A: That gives 12.4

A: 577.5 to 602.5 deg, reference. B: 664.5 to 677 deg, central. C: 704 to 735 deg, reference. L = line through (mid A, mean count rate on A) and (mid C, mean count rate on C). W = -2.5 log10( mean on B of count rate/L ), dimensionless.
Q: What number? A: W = 0.015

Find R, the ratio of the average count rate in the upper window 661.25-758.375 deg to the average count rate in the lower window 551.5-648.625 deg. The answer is 0.94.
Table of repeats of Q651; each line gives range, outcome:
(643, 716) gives 12.4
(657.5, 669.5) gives 12.3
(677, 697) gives 12.4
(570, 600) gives 13.2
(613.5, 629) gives 12.6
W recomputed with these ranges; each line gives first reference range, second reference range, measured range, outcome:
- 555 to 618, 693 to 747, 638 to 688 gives 0.00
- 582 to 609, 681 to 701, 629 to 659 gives 0.04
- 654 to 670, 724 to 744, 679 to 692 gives -0.02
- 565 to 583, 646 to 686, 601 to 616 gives -0.04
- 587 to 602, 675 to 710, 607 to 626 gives 0.04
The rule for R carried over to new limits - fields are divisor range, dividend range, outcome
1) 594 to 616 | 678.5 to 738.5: 0.91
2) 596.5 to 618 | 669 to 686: 0.93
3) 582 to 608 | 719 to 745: 0.88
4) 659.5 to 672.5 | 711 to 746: 0.97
